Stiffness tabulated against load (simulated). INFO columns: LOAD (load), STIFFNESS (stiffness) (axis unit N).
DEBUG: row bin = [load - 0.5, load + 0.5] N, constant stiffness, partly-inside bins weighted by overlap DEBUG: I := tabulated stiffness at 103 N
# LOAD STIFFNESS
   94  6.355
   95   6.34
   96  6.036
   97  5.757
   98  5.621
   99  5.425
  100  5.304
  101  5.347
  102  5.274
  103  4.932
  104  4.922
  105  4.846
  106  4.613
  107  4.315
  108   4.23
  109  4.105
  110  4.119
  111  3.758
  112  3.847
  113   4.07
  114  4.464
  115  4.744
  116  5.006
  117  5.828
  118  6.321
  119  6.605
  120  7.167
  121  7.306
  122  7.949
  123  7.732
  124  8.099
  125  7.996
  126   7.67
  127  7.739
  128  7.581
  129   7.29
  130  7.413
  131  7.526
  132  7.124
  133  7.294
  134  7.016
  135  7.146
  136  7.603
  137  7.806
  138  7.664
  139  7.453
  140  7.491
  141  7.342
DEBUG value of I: 4.932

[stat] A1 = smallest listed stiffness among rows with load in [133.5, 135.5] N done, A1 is 7.016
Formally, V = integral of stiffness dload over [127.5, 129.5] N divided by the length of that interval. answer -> 7.44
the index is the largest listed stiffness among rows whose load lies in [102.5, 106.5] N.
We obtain 4.932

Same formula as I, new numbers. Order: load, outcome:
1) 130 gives 7.413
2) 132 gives 7.124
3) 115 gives 4.744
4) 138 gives 7.664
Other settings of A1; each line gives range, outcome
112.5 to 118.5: 4.07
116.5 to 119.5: 5.828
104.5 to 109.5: 4.105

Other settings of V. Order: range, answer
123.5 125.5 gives 8.05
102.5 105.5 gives 4.9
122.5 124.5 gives 7.92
